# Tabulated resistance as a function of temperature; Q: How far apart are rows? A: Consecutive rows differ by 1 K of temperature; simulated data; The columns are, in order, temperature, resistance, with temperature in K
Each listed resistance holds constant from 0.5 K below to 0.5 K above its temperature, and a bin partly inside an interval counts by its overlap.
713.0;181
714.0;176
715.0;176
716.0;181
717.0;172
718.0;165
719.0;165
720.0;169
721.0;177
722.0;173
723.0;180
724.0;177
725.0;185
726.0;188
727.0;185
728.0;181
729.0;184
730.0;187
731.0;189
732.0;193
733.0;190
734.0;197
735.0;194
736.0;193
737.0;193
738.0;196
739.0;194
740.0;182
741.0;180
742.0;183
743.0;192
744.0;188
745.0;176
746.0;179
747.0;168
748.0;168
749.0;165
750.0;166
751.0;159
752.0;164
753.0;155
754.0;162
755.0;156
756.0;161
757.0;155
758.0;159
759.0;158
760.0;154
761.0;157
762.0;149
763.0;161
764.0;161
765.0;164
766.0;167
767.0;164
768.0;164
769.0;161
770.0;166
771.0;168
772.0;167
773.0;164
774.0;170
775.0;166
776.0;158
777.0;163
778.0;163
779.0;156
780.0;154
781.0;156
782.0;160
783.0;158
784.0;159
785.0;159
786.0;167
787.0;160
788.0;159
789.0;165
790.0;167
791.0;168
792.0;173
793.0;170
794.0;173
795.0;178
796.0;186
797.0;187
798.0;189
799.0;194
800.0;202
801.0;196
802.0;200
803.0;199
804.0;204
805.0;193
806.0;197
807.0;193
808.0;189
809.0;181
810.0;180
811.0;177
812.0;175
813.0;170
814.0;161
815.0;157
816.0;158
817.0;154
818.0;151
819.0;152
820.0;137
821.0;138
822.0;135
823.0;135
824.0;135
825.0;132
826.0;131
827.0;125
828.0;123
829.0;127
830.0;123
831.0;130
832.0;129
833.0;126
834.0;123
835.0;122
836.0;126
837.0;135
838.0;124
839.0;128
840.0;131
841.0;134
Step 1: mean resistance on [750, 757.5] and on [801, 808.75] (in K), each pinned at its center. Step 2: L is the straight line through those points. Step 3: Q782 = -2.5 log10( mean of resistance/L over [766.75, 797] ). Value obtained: 0.09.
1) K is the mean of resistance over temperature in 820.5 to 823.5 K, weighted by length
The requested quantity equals 136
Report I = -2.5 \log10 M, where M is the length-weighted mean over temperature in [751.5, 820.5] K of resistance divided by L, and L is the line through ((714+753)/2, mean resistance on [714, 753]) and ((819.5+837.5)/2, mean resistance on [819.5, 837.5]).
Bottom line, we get -0.12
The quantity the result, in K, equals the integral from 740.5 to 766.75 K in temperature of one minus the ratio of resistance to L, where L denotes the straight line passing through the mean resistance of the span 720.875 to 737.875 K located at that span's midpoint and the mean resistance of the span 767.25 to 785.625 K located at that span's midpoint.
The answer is 1.3 K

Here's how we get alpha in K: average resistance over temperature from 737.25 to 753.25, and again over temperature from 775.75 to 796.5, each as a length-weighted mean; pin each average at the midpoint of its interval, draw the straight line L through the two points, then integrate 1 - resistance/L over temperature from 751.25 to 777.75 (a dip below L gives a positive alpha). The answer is 1.5 K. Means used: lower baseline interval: 177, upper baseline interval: 164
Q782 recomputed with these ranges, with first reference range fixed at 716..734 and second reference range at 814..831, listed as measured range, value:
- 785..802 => -0.17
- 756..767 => 0.04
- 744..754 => 0.02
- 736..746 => -0.08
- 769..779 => -0.03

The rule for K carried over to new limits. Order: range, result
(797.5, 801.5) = 195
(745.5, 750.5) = 169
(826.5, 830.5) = 124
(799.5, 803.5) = 199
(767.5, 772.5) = 165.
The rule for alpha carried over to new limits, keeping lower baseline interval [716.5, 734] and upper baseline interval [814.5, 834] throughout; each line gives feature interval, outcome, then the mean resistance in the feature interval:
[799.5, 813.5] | -4.40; 190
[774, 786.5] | -0.35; 160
